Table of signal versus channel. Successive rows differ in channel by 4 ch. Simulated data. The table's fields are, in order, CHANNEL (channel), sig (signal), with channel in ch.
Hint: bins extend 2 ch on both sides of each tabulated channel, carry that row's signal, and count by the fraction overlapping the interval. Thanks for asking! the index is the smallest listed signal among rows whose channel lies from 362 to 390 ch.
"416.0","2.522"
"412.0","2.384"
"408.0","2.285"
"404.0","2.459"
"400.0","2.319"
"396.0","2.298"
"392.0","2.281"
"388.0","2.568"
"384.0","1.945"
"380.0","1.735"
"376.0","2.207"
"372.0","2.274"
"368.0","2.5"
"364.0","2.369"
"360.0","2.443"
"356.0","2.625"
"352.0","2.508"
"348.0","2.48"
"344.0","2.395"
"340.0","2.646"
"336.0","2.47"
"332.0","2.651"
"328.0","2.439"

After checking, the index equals 1.735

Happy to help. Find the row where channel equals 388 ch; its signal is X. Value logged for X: 2.568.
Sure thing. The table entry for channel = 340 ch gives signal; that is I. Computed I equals 2.646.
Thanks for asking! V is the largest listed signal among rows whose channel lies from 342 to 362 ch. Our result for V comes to 2.625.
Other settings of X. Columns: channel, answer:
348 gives 2.48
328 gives 2.439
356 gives 2.625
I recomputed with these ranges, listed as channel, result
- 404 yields 2.459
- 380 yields 1.735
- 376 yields 2.207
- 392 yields 2.281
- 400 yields 2.319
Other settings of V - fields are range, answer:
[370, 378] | 2.274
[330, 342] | 2.651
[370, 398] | 2.568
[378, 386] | 1.945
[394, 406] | 2.459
